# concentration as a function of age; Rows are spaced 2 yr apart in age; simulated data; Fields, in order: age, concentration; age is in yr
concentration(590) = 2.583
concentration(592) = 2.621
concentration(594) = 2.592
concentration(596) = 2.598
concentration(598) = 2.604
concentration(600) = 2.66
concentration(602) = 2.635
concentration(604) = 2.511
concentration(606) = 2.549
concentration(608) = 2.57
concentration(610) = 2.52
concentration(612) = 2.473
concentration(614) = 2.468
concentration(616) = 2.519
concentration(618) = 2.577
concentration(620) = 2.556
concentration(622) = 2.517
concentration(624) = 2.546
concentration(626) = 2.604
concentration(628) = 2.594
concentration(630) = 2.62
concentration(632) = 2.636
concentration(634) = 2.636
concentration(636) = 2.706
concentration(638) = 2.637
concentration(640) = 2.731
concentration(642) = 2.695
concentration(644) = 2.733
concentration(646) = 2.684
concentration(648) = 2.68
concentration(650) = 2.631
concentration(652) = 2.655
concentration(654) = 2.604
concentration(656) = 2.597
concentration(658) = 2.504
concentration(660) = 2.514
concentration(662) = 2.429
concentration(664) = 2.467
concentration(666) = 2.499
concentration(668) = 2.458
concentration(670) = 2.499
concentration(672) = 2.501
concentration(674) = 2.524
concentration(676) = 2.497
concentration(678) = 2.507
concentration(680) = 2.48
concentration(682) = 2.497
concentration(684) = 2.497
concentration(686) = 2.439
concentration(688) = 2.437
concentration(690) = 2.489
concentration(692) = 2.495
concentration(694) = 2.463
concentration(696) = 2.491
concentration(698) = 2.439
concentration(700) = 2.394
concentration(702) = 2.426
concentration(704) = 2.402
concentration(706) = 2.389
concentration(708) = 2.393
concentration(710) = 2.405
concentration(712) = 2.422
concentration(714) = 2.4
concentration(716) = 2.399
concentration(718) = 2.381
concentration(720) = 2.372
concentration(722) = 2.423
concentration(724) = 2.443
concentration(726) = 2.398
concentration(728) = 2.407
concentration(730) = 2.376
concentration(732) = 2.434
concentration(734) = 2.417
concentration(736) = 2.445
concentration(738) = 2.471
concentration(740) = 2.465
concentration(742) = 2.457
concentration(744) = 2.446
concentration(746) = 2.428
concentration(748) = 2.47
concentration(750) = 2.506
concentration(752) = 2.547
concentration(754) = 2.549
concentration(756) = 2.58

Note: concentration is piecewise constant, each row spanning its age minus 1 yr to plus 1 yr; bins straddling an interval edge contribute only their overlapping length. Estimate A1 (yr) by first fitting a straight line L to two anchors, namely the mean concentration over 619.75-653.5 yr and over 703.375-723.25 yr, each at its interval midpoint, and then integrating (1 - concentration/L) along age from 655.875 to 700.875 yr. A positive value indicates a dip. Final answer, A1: 0.5 yr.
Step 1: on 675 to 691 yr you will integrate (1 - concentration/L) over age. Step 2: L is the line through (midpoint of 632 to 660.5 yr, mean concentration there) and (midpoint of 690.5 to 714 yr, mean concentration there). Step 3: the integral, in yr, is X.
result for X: 0.1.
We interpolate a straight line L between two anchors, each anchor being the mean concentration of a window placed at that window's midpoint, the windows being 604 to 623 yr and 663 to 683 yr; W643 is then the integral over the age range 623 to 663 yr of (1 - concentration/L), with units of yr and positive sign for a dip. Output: -1.8 yr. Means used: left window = 2.53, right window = 2.49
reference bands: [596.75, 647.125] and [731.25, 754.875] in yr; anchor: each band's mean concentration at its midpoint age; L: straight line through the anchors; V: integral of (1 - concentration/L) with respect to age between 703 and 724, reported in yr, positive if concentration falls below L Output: 0.8 yr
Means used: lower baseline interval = 2.6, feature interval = 2.4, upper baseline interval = 2.47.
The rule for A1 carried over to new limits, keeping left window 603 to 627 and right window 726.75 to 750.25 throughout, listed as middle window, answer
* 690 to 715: 0.4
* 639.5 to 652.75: -0.9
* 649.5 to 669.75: -0.3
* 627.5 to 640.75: -0.7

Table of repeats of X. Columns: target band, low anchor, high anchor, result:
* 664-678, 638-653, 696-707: 0.37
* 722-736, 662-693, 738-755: 0.38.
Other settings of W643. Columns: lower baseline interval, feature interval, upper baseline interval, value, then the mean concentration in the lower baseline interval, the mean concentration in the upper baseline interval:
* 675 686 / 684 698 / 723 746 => 0.1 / 2.49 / 2.43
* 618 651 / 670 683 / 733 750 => 0.3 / 2.64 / 2.45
